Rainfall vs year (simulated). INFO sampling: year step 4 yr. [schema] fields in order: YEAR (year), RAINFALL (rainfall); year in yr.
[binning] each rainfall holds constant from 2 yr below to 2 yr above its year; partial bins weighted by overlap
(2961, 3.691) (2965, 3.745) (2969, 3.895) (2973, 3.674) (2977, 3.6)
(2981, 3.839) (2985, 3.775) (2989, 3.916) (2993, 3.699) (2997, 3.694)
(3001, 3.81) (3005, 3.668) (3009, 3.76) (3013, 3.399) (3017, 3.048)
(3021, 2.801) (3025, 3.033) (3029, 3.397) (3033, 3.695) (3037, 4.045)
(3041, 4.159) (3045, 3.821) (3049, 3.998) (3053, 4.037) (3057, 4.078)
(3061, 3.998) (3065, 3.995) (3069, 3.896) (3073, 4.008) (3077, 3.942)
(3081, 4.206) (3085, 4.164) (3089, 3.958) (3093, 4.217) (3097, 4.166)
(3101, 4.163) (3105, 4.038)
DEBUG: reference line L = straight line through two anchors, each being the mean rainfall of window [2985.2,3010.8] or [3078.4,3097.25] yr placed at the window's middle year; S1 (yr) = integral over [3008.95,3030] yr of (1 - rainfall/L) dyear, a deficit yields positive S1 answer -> 3.63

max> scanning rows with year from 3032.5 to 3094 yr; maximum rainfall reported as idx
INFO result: 4.217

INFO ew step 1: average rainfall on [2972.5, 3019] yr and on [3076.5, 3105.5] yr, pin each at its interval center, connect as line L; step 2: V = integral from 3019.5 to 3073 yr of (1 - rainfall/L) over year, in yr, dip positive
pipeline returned 1.7 yr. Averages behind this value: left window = 3.66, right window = 4.12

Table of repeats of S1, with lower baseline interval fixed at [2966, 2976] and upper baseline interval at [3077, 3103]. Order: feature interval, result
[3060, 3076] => 0.4 yr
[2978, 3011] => 0.6 yr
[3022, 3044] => 1.8 yr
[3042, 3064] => 0.1 yr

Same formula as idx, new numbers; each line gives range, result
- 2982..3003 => 3.916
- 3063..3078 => 4.008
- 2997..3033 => 3.81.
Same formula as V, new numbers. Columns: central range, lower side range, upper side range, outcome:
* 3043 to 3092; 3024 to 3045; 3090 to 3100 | -0.7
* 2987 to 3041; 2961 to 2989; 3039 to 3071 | 4.4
